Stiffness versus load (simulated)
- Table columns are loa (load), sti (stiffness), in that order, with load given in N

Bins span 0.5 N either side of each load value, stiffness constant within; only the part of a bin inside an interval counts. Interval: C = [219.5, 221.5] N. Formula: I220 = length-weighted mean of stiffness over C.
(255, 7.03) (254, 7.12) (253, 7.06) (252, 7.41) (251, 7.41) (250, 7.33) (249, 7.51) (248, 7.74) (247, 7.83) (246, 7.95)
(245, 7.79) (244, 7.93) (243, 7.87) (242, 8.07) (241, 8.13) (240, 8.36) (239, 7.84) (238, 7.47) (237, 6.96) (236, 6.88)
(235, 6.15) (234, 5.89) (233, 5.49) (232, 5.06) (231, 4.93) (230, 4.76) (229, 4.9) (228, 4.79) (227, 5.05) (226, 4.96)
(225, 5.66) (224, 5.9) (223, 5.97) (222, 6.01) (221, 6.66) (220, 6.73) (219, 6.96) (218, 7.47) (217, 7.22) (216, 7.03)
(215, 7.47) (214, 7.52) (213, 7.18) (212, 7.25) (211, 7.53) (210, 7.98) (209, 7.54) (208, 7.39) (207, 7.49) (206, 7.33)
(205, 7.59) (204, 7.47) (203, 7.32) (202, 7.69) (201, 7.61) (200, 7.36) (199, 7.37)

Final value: 6.7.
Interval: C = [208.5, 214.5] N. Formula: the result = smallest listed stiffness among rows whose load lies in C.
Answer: 7.18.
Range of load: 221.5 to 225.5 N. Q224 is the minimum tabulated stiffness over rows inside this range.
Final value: 5.66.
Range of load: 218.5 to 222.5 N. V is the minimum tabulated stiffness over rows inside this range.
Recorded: 6.01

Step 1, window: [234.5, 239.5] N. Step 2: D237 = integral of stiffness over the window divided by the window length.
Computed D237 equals 7.06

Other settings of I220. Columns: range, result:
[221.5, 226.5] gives 5.7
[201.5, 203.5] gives 7.51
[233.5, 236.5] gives 6.31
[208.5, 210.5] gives 7.76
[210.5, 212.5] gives 7.39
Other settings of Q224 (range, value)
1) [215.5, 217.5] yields 7.03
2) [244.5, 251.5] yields 7.33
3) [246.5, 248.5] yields 7.74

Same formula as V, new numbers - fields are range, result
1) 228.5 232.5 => 4.76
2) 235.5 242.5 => 6.88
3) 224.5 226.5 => 4.96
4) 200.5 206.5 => 7.32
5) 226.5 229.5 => 4.79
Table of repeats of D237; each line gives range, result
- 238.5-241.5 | 8.11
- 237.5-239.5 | 7.65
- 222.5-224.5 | 5.94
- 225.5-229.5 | 4.92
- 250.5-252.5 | 7.41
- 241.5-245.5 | 7.92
